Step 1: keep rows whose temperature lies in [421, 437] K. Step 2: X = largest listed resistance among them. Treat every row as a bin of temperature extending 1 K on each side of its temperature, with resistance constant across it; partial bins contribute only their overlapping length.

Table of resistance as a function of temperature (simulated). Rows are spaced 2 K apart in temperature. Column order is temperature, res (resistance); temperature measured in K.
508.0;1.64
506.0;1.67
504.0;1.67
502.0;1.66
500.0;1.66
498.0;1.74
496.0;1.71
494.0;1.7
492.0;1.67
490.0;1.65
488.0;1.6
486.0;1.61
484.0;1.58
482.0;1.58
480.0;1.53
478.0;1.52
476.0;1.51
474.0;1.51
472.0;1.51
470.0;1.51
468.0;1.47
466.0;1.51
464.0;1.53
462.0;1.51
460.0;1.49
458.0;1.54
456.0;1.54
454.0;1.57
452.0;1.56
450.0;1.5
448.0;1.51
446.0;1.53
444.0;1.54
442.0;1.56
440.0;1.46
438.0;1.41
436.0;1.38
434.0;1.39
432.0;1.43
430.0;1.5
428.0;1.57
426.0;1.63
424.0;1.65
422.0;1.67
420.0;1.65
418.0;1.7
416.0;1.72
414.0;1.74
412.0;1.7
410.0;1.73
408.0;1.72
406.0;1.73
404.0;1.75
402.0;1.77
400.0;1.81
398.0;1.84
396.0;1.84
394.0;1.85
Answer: 1.67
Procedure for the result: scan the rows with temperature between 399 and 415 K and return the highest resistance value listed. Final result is 1.81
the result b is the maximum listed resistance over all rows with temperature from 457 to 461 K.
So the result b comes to 1.54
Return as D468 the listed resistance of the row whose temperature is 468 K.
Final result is 1.47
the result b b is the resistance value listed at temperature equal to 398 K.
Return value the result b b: 1.84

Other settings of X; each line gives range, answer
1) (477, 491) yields 1.65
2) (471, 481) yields 1.53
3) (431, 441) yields 1.46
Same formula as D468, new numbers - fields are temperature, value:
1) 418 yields 1.7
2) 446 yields 1.53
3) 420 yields 1.65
